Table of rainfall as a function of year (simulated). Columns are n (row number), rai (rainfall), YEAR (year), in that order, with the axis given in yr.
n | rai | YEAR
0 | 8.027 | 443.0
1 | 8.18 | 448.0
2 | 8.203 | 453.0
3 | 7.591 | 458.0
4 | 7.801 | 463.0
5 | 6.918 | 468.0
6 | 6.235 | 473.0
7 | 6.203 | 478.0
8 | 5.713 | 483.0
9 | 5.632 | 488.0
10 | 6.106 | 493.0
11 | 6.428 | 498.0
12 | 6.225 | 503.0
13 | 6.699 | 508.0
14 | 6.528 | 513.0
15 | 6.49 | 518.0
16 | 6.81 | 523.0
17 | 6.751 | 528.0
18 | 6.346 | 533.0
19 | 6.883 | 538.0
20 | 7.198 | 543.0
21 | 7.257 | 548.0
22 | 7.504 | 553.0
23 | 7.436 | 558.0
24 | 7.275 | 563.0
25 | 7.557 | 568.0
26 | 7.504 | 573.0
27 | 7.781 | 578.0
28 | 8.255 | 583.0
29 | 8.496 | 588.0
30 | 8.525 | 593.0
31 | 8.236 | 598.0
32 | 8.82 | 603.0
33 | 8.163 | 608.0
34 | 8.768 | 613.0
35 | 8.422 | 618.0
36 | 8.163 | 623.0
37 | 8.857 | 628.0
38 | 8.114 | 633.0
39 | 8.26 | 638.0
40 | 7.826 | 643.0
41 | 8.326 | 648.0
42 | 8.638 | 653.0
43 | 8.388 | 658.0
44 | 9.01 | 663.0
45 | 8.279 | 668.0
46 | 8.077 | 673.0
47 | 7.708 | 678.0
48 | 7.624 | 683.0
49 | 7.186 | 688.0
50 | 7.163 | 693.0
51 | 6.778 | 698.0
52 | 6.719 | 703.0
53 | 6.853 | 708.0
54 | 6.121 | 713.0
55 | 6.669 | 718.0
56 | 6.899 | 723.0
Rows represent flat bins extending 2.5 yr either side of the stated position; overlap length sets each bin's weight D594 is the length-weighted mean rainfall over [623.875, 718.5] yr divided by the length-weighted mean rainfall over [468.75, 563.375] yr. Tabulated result 1.2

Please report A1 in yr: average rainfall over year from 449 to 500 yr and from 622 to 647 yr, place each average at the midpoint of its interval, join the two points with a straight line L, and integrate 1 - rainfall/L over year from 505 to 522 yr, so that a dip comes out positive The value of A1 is 1.2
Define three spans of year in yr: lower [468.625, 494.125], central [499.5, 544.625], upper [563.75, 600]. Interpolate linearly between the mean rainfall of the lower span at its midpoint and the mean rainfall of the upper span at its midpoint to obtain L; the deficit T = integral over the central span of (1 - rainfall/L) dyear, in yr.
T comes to 1.3 yr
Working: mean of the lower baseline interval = 6.04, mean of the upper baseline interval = 8.01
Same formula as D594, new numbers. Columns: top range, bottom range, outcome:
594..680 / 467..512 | 1.34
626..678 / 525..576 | 1.16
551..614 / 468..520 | 1.28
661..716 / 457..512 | 1.14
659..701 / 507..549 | 1.15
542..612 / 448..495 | 1.16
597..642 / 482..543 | 1.31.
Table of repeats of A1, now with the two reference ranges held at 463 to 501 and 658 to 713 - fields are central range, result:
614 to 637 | -4.0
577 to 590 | -2.5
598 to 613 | -3.1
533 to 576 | -3.5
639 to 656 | -2.3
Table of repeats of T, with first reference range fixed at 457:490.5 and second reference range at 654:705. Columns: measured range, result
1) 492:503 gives 0.7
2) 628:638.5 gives -1.2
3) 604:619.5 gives -2.4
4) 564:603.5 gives -5.0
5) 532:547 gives 0.0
